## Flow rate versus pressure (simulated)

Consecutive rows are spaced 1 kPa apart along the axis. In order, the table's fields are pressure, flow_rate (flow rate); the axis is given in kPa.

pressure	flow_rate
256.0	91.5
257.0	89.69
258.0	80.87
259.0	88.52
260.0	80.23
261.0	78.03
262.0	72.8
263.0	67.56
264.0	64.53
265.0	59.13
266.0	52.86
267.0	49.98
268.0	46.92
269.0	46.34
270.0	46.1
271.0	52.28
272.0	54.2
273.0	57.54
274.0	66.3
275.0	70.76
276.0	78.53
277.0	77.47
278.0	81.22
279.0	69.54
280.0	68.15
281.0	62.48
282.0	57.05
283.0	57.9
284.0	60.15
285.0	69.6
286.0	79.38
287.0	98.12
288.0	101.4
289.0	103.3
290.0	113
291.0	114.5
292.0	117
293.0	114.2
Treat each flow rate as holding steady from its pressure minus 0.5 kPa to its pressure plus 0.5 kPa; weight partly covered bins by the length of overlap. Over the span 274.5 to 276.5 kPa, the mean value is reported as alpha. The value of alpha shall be 74.6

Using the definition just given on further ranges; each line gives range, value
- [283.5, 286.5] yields 69.7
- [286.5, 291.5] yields 106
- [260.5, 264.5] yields 70.7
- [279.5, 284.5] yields 61.1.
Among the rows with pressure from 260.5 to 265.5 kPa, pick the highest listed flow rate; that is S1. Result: 78.03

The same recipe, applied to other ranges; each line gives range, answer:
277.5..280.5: 81.22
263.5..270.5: 64.53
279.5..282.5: 68.15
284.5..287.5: 98.12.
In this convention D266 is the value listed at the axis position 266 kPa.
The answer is 52.86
